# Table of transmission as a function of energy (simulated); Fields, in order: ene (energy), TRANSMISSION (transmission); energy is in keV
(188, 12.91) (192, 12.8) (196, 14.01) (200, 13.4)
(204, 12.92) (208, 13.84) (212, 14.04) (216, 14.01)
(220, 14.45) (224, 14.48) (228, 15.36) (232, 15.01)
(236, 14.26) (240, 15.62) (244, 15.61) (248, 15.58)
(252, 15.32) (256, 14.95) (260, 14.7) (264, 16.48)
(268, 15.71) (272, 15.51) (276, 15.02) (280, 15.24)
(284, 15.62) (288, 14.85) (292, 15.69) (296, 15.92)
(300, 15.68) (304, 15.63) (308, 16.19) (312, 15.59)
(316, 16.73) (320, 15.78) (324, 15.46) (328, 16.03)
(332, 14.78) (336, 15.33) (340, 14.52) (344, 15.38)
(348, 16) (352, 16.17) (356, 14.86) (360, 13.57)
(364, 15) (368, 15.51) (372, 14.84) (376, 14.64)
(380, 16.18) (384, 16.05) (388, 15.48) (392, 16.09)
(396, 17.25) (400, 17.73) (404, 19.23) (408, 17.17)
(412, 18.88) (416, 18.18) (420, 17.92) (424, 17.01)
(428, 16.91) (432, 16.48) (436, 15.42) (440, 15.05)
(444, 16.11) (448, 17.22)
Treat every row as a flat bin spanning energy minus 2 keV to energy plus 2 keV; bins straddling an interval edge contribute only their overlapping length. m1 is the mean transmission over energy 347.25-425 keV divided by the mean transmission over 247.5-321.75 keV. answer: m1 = 1.05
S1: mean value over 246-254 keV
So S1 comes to 15.4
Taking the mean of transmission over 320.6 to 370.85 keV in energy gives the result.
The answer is 15.2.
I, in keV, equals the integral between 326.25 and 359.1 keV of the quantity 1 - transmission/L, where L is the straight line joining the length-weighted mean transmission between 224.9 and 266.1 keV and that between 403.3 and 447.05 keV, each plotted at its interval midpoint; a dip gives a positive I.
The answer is 1.86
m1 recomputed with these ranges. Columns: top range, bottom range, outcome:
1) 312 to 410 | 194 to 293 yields 1.06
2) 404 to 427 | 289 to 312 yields 1.14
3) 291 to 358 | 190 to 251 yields 1.09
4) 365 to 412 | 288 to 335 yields 1.05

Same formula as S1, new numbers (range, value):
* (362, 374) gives 15.1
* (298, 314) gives 15.8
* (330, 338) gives 15.1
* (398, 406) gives 18.5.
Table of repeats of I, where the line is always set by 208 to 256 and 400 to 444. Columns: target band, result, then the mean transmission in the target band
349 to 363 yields 1.21 keV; 15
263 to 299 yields -0.21 keV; 15.5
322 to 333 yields 0.37 keV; 15.5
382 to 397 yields 0.58 keV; 16.1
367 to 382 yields 1.20 keV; 15.3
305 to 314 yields -0.03 keV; 15.9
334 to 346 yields 0.82 keV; 15.1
